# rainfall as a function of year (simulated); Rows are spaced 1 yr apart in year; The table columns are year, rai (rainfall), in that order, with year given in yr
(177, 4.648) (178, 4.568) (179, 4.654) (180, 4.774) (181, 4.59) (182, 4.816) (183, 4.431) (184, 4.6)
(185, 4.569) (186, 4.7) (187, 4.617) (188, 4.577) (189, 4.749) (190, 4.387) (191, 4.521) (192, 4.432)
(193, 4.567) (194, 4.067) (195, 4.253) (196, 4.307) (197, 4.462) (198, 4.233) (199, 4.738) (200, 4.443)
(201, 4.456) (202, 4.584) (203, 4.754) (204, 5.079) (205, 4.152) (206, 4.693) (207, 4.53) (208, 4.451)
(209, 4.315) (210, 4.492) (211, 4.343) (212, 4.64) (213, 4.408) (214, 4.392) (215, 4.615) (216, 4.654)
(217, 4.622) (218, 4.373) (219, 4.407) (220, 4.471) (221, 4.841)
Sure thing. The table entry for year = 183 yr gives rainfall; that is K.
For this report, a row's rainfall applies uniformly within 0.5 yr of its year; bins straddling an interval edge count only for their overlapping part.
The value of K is 4.431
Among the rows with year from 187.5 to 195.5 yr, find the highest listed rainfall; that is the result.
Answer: 4.749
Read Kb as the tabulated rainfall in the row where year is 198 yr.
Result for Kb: 4.233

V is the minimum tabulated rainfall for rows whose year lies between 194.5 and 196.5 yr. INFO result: 4.253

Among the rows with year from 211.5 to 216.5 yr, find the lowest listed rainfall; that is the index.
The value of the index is 4.392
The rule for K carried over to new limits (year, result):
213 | 4.408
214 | 4.392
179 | 4.654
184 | 4.6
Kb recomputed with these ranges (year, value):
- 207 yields 4.53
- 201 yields 4.456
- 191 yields 4.521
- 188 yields 4.577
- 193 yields 4.567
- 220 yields 4.471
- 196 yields 4.307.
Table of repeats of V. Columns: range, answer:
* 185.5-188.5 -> 4.577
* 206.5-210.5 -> 4.315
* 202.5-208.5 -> 4.152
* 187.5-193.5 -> 4.387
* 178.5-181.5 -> 4.59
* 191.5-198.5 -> 4.067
